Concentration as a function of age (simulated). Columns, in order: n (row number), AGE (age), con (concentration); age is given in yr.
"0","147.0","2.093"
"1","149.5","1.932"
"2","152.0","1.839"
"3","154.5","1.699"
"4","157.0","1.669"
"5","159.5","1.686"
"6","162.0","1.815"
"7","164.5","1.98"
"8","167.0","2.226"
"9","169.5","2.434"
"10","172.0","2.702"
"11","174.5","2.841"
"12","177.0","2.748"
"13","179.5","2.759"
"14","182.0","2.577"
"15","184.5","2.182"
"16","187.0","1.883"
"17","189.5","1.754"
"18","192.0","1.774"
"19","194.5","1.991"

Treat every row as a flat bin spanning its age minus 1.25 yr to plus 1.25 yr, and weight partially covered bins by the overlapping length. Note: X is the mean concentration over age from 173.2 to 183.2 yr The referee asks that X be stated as 2.73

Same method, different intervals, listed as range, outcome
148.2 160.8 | 1.77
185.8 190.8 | 1.82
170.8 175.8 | 2.77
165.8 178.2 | 2.59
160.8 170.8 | 2.12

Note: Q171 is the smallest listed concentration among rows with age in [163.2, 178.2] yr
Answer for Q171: 1.98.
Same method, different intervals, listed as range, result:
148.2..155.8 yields 1.699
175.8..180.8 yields 2.748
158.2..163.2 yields 1.686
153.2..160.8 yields 1.669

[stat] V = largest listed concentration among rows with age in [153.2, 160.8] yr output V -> 1.699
